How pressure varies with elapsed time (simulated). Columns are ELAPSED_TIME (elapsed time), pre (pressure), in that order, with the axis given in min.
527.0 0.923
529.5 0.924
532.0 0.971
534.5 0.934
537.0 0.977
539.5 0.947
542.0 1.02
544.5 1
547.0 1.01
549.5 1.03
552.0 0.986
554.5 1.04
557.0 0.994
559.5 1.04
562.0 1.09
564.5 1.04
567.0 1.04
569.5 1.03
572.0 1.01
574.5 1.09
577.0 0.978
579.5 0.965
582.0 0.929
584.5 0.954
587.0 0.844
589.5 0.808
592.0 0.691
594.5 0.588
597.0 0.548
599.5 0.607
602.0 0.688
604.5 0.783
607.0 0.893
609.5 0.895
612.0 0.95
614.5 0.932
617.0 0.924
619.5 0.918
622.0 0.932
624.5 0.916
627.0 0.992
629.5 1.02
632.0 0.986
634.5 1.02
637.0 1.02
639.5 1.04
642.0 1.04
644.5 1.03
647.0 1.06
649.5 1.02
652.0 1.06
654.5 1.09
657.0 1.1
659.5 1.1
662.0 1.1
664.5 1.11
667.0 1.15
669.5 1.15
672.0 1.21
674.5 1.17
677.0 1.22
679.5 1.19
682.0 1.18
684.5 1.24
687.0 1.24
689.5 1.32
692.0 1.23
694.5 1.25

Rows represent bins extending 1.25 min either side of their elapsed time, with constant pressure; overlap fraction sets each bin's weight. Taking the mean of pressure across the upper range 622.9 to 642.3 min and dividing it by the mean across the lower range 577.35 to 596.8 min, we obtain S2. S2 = 1.22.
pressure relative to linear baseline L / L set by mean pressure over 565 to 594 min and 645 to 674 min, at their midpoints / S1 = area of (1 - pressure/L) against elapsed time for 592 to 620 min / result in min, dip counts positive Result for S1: 5.8 min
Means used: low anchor 0.933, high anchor 1.1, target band 0.785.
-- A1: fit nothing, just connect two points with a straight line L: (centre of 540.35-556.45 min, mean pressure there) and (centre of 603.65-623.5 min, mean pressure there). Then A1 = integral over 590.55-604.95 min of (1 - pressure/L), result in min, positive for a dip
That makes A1 4.42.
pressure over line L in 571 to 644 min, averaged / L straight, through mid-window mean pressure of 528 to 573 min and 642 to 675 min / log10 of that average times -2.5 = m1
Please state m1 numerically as 0.18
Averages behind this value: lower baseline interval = 1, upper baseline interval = 1.1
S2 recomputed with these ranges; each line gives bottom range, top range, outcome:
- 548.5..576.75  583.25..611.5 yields 0.74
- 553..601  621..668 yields 1.15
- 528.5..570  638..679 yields 1.10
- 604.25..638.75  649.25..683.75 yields 1.20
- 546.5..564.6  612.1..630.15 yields 0.92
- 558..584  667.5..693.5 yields 1.19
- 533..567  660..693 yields 1.18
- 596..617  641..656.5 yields 1.32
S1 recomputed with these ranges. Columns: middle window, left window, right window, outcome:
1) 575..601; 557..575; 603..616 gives 4.56 min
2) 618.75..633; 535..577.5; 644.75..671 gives 1.43 min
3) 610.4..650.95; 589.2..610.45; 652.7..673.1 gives -3.31 min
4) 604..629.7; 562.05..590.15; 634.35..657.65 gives 2.44 min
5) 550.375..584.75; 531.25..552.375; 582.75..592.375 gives -4.20 min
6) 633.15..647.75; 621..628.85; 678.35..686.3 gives -0.18 min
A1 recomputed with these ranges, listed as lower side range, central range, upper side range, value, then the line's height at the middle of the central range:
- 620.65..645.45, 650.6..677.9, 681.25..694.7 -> 0.20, 1.14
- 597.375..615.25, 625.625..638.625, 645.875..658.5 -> -0.76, 0.952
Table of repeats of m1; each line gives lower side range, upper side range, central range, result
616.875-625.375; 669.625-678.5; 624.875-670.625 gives 0.00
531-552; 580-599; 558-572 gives -0.19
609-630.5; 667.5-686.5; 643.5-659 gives 0.02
